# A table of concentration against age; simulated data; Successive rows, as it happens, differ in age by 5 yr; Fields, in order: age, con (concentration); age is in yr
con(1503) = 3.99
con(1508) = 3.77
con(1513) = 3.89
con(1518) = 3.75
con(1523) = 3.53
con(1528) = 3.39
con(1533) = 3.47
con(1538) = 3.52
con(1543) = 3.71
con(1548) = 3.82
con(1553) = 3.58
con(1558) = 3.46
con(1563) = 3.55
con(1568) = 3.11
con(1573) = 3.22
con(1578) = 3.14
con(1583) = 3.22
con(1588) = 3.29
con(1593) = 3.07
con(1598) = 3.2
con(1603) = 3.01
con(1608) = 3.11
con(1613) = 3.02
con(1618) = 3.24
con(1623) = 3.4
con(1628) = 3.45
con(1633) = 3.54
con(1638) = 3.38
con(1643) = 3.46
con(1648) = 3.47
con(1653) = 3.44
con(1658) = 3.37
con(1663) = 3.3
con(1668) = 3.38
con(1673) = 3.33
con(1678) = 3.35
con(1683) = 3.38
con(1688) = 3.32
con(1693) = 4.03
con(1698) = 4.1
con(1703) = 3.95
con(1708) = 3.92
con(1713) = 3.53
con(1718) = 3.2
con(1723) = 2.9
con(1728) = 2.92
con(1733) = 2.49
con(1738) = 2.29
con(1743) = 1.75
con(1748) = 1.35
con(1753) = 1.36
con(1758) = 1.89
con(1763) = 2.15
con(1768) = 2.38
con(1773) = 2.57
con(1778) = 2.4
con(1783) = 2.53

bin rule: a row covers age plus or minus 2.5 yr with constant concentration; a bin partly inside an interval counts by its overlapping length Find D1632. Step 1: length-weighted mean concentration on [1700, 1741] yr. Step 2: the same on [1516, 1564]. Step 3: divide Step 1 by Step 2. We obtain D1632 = 0.88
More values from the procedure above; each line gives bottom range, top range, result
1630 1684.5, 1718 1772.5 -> 0.65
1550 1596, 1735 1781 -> 0.61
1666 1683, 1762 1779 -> 0.71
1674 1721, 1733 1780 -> 0.56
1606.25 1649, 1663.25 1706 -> 1.08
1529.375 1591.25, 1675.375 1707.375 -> 1.08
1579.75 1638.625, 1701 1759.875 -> 0.81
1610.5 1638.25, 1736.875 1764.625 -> 0.53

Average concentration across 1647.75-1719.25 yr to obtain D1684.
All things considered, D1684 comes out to 3.55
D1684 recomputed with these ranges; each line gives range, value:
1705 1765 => 2.49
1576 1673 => 3.29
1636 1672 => 3.4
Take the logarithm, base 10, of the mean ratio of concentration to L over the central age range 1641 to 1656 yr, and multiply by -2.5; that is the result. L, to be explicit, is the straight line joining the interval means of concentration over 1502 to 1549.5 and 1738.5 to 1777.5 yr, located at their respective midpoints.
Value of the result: -0.240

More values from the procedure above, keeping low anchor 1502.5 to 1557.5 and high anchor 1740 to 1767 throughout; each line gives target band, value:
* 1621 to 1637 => -0.23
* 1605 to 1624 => -0.09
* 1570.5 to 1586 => 0.02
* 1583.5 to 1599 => -0.02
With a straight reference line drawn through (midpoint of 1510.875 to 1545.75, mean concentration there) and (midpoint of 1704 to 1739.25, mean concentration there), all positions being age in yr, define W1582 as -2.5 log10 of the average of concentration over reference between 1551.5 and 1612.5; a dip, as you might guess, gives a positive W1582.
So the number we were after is 0.08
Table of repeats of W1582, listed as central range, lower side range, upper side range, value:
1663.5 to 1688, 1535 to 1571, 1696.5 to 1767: -0.14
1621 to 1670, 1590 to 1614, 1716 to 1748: -0.18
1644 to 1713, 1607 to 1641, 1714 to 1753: -0.25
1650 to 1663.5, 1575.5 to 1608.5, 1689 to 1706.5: 0.08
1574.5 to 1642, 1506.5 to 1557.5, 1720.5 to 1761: -0.06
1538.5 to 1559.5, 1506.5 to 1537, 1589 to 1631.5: -0.04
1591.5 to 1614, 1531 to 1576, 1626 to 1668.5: 0.12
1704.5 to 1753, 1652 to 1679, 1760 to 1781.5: 0.05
